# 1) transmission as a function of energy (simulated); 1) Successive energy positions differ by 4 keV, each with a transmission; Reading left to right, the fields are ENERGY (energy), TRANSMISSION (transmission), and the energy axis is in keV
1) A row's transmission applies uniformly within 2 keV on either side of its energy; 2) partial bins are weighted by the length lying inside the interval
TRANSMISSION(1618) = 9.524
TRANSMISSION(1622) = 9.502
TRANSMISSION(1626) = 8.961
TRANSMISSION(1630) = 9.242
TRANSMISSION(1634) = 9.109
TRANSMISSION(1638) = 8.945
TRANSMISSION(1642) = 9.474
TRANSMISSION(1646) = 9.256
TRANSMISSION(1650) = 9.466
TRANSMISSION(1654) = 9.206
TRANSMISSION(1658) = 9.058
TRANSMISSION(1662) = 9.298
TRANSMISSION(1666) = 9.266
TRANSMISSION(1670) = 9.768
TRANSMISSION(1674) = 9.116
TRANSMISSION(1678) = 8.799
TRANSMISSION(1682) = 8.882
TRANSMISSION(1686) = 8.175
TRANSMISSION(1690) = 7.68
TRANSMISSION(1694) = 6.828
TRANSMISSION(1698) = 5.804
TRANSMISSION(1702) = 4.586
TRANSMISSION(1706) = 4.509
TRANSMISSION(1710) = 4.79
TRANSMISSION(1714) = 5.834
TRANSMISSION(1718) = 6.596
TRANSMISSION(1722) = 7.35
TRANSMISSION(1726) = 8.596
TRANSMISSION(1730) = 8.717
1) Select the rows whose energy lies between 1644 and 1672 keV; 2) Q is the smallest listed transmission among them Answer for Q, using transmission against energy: 9.058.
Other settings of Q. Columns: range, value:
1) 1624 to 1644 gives 8.945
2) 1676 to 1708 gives 4.509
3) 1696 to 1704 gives 4.586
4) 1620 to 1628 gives 8.961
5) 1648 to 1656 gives 9.206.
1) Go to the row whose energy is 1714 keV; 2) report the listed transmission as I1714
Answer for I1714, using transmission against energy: 5.834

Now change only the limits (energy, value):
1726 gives 8.596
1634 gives 9.109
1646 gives 9.256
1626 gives 8.961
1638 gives 8.945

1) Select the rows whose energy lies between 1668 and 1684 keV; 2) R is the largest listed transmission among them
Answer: 9.768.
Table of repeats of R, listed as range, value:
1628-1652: 9.474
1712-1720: 6.596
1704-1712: 4.79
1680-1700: 8.882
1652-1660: 9.206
